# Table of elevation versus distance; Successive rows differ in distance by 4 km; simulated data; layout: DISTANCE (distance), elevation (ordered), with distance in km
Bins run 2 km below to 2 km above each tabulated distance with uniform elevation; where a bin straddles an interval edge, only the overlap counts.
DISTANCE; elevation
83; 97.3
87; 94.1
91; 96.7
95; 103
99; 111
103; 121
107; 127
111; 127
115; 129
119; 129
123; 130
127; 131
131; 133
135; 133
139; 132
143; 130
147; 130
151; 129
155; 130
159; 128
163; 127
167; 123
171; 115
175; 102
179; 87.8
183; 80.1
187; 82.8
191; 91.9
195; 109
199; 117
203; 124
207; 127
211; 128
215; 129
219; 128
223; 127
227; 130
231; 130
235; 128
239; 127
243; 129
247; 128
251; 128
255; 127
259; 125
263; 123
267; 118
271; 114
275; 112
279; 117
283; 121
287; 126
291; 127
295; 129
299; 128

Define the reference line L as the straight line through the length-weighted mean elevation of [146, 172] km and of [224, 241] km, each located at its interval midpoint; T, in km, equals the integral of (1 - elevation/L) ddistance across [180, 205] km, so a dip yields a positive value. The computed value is 5.32 km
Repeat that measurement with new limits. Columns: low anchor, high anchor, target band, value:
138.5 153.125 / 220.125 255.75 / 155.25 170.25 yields 0.5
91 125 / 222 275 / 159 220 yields 5.7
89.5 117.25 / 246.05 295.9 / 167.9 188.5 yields 4.1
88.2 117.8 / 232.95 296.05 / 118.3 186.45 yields -1.4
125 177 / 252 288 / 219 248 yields -1.5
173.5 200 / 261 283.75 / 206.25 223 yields -4.2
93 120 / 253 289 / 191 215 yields 0.2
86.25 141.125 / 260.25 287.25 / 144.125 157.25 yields -0.9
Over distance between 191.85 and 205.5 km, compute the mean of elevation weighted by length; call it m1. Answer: 115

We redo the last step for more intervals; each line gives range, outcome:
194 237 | 126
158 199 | 105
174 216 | 107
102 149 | 130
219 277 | 125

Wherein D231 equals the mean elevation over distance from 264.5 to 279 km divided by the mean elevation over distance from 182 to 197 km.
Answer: 1.3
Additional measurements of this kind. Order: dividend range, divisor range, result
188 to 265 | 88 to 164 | 0.99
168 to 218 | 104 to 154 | 0.84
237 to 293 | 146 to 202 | 1.11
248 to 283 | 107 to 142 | 0.93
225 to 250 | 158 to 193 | 1.24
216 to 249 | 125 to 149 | 0.98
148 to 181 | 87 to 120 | 1.02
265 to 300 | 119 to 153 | 0.93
